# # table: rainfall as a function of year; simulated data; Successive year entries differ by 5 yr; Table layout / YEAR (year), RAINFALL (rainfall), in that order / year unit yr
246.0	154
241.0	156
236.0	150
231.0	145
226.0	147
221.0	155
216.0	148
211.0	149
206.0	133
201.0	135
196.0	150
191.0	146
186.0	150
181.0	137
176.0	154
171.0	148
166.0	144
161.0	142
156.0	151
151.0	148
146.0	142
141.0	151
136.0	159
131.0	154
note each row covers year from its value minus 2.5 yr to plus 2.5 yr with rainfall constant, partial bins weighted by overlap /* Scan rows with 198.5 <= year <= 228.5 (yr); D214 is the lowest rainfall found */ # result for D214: 133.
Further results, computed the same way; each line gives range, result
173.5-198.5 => 137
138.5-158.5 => 142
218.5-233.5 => 145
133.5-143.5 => 151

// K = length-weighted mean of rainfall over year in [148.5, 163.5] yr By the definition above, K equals 147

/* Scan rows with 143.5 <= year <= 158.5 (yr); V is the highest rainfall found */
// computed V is 151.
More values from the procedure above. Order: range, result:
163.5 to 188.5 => 154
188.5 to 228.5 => 155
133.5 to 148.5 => 159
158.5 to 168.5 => 144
